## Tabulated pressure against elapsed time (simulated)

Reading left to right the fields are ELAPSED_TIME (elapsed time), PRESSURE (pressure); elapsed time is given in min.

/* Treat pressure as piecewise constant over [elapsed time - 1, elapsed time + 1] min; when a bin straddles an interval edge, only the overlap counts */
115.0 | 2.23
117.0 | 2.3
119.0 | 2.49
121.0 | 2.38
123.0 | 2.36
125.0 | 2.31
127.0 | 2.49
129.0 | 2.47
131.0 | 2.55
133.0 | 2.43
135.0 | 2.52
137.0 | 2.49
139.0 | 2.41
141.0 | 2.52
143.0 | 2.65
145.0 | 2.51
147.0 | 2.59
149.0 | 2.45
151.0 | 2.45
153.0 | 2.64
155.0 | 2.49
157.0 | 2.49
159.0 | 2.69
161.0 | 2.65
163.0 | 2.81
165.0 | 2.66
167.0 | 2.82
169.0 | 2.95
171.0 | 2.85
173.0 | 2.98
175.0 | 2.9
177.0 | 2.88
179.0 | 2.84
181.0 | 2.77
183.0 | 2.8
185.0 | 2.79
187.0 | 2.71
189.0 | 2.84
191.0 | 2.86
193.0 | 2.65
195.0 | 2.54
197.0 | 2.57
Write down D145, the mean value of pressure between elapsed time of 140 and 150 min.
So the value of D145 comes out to 2.54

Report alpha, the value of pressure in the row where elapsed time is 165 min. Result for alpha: 2.66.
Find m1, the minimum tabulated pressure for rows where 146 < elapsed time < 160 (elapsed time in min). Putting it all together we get 2.45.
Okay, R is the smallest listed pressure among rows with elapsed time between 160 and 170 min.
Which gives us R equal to 2.65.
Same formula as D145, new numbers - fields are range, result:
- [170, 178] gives 2.9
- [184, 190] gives 2.78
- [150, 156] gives 2.53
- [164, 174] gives 2.85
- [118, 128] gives 2.41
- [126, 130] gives 2.48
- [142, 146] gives 2.58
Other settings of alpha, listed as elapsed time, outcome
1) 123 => 2.36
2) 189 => 2.84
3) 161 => 2.65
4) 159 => 2.69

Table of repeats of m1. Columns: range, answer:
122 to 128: 2.31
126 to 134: 2.43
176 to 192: 2.71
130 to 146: 2.41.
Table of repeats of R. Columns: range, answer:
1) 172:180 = 2.84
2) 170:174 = 2.85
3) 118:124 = 2.36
